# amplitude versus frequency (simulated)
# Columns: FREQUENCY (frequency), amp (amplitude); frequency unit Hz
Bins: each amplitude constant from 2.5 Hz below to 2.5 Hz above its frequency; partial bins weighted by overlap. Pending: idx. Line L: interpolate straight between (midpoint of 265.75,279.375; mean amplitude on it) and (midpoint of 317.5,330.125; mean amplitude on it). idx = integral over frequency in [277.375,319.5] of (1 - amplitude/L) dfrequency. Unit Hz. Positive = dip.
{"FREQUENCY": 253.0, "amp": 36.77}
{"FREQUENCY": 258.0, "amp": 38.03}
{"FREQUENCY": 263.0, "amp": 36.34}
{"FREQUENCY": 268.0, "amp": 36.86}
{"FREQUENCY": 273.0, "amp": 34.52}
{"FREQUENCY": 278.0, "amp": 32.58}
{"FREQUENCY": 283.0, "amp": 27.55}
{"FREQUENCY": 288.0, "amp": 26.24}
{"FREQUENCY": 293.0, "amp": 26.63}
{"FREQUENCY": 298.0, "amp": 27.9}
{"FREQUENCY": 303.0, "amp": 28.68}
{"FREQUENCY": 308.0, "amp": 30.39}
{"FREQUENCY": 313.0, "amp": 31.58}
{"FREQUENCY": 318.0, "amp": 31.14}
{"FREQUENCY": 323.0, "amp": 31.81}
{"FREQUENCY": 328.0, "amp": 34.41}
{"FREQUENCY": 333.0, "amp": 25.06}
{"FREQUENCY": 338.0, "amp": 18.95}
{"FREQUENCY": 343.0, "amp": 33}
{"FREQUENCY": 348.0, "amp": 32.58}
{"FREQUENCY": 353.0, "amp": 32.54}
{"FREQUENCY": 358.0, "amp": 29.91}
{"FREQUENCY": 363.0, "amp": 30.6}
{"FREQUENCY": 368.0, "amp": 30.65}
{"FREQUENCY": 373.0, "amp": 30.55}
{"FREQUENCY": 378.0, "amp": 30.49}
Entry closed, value 5.8 Hz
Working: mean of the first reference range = 34.8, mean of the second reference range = 32.6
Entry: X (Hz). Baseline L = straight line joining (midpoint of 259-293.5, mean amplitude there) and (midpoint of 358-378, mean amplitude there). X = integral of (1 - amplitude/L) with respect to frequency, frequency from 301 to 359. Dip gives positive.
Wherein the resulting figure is 2.1 Hz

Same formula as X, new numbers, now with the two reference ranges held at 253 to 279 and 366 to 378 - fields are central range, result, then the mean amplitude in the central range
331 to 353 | 2.8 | 28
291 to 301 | 2.1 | 27.4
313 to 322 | 0.5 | 31.4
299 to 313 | 1.7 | 29.7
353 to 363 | 0.2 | 30.7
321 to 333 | 0.5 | 31.5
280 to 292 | 2.7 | 27.1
